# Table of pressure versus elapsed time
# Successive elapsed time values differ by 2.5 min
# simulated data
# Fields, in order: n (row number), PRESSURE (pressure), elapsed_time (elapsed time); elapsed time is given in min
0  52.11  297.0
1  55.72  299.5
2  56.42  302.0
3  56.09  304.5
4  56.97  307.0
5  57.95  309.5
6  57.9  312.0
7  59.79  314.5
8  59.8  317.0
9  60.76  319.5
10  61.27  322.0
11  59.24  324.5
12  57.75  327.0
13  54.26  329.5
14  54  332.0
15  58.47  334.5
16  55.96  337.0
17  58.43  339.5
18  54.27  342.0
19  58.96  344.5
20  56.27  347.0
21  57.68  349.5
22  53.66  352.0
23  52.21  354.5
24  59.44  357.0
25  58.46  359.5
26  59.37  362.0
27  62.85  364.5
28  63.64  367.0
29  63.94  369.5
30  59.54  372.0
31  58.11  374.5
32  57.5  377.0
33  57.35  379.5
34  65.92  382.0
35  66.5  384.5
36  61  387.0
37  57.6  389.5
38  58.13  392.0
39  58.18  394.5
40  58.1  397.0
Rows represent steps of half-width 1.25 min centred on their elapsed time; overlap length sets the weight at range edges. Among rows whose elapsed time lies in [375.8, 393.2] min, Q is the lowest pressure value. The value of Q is 57.35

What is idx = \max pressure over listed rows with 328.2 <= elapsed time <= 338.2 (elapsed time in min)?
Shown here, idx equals 58.47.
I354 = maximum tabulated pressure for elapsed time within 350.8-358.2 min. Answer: 59.44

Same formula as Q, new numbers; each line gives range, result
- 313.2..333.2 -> 54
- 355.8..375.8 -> 58.11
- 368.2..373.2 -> 59.54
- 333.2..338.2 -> 55.96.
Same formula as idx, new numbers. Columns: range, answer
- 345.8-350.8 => 57.68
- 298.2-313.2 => 57.95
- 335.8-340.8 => 58.43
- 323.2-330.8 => 59.24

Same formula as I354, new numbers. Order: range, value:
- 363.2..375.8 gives 63.94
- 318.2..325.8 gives 61.27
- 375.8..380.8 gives 57.5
